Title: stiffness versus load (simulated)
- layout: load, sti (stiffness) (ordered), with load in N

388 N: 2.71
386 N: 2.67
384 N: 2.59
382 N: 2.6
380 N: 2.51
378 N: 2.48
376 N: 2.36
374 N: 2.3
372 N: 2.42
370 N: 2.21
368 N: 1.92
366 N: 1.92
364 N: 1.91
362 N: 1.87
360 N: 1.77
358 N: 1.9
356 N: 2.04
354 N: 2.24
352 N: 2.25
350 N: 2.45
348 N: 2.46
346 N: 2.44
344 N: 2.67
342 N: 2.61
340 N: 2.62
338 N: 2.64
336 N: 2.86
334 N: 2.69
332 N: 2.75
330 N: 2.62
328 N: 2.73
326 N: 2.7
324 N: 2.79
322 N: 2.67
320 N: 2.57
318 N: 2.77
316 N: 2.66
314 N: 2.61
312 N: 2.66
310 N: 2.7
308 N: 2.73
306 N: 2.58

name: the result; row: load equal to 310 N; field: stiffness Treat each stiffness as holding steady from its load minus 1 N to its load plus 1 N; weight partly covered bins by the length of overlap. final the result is 2.7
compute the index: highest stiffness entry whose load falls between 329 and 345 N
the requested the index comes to 2.86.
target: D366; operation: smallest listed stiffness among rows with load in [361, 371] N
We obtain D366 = 1.87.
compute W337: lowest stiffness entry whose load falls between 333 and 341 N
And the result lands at 2.62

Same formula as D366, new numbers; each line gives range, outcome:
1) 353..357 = 2.04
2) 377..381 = 2.48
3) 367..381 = 1.92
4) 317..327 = 2.57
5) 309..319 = 2.61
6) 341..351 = 2.44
